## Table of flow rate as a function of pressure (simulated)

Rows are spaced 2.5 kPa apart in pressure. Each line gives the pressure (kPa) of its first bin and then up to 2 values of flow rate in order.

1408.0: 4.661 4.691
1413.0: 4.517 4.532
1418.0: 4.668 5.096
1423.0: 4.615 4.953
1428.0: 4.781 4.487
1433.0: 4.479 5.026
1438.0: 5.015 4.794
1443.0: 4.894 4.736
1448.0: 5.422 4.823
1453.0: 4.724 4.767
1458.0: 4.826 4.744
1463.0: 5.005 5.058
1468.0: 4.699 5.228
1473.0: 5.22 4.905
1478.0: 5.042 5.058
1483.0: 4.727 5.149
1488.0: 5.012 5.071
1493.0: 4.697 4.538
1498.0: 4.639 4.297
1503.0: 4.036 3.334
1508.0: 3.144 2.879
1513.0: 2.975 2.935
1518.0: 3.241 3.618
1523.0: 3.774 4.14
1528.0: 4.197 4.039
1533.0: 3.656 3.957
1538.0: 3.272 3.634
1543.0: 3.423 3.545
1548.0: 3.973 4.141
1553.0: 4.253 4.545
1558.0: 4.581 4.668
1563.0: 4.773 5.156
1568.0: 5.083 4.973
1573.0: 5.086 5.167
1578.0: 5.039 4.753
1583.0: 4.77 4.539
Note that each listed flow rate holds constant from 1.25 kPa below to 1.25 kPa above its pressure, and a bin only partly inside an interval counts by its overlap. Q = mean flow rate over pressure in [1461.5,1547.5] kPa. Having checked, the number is 4.18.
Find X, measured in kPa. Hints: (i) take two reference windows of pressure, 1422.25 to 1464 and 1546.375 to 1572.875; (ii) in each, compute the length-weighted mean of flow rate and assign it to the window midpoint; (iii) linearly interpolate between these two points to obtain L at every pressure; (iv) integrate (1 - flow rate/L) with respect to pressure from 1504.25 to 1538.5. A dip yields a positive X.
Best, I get 8.6 kPa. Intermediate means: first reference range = 4.83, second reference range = 4.62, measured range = 3.52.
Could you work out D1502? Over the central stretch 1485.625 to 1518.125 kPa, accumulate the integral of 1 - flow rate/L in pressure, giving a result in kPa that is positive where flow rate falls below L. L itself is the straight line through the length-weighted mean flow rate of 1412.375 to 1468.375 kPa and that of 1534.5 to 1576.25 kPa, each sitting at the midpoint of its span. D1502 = 4.3 kPa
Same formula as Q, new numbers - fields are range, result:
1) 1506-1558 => 3.68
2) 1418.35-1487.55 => 4.9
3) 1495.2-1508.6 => 4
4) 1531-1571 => 4.21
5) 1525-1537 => 3.97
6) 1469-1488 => 5.04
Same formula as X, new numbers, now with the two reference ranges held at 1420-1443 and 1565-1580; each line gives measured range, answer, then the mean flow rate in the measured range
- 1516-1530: 3.4 kPa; 3.76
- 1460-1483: -0.5 kPa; 4.99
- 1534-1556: 5.2 kPa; 3.83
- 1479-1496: 0.0 kPa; 4.91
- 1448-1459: 0.0 kPa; 4.86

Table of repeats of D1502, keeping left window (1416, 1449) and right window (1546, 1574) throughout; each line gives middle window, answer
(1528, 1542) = 2.75 kPa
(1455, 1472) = -0.47 kPa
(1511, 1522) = 3.54 kPa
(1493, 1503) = 0.56 kPa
